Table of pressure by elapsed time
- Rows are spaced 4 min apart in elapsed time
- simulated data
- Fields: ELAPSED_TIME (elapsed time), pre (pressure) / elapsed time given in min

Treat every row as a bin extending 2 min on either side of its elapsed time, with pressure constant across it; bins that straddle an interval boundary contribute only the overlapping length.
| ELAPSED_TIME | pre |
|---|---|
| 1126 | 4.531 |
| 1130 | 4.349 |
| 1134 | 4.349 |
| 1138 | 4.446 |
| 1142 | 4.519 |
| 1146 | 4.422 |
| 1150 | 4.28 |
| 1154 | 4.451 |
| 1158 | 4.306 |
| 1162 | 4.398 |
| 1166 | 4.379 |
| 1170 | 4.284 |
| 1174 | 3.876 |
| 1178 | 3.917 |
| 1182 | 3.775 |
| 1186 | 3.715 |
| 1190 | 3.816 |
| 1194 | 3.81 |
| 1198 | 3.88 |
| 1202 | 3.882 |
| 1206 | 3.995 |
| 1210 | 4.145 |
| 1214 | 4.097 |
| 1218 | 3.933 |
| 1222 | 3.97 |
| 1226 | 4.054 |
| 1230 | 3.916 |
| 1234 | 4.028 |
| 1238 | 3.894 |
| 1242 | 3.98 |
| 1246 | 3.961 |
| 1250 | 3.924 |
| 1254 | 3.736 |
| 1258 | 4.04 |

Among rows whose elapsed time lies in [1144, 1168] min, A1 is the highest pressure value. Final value 4.451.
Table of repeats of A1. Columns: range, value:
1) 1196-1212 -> 4.145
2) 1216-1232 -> 4.054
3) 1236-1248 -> 3.98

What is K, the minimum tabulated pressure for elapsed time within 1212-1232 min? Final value 3.916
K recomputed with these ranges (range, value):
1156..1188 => 3.715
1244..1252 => 3.924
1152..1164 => 4.306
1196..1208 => 3.88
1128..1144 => 4.349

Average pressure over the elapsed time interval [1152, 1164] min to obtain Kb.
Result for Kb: 4.39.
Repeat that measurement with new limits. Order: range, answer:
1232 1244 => 3.97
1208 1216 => 4.12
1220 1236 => 3.99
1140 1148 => 4.47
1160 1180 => 4.17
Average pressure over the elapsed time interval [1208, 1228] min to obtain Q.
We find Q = 4.04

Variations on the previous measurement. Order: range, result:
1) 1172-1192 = 3.82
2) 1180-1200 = 3.8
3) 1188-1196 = 3.81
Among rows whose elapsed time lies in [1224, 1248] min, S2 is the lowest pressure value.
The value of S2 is 3.894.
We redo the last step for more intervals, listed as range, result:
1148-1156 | 4.28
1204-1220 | 3.933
